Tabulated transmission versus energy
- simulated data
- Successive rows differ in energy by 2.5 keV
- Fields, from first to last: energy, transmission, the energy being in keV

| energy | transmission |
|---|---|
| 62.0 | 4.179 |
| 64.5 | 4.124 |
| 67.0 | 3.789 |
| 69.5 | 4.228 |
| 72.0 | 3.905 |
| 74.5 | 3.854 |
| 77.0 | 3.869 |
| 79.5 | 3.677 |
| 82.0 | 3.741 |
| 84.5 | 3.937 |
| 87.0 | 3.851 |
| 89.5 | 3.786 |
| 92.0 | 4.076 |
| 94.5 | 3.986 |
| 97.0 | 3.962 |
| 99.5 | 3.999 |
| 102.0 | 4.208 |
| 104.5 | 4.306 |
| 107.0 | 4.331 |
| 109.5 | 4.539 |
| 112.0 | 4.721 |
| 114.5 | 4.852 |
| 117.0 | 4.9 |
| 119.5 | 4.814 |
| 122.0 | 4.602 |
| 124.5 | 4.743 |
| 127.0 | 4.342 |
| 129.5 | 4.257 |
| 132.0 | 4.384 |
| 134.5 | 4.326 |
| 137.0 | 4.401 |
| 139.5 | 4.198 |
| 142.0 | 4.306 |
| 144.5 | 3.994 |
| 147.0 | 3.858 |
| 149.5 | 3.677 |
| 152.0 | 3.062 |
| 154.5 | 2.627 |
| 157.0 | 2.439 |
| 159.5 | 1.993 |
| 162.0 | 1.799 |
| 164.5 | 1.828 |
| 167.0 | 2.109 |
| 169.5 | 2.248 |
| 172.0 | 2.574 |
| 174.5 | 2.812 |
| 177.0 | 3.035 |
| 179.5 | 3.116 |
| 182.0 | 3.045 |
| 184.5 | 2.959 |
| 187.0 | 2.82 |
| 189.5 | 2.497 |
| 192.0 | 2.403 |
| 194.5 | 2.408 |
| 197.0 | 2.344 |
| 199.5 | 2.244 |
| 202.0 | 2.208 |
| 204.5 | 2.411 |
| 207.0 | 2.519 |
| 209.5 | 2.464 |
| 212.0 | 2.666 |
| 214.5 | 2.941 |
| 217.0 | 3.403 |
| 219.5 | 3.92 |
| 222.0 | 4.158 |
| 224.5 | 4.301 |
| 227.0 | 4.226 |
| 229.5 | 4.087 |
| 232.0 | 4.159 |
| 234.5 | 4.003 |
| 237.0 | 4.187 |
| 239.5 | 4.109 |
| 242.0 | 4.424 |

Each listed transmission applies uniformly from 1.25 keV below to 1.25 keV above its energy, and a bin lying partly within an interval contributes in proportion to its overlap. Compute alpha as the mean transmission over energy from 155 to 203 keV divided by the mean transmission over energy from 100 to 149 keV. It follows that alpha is 0.6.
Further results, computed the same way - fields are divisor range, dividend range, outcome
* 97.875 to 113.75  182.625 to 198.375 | 0.59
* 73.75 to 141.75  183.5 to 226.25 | 0.68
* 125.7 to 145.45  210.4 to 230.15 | 0.86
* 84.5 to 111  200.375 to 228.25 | 0.78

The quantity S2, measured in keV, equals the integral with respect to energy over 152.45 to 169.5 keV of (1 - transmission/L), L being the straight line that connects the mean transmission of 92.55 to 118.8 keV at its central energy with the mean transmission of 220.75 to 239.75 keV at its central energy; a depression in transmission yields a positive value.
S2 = 8.35 keV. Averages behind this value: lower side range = 4.38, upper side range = 4.16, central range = 2.18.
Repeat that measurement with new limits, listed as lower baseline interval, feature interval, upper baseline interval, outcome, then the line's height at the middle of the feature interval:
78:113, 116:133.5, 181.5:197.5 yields -4.5 keV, 3.63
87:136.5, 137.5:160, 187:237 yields 2.9 keV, 3.91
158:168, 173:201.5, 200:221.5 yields -3.7 keV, 2.4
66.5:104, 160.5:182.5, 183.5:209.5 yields 2.4 keV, 2.8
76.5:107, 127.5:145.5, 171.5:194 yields -4.7 keV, 3.39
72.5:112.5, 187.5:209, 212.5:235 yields 8.3 keV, 3.9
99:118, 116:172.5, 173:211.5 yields 3.2 keV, 3.69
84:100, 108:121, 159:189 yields -4.4 keV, 3.56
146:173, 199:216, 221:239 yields 5.3 keV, 3.65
